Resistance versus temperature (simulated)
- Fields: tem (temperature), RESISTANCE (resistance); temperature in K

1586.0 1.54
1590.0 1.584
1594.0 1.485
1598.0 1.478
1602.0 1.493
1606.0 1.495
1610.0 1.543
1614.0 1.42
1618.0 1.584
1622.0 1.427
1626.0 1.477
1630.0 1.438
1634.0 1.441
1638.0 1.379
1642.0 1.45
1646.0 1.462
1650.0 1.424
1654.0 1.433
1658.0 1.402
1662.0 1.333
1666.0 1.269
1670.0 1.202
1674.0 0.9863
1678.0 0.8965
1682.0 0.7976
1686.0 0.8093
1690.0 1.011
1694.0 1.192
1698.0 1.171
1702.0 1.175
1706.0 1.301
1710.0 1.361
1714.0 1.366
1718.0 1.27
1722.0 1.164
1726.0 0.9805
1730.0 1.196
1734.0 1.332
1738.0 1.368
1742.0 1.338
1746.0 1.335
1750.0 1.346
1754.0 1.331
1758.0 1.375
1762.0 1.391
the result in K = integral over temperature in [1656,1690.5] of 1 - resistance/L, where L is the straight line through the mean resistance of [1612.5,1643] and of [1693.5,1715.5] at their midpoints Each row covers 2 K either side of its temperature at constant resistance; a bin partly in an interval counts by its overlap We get 6.7 K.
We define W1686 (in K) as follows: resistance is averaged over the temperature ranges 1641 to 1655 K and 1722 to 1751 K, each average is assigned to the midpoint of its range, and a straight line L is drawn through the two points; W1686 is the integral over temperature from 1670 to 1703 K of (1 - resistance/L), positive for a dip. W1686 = 8.48 K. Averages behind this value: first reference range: 1.44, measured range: 1.01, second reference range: 1.26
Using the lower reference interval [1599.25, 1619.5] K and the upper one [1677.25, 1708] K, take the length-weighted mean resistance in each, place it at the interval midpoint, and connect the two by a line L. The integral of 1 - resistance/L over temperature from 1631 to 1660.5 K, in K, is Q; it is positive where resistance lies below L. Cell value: -2.8 K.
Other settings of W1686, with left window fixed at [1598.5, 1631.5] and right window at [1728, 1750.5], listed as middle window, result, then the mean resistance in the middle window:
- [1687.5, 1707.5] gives 3.1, 1.16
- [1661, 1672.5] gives 1.3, 1.25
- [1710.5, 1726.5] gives 1.4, 1.23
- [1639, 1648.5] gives 0.0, 1.45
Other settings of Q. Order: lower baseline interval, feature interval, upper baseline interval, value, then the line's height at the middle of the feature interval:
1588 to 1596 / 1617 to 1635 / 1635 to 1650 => -0.06 K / 1.46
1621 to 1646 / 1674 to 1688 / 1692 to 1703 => 4.39 K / 1.25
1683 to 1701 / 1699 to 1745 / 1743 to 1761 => -2.63 K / 1.19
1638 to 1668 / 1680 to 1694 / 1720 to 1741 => 4.22 K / 1.32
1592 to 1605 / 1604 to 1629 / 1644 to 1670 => -0.65 K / 1.45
